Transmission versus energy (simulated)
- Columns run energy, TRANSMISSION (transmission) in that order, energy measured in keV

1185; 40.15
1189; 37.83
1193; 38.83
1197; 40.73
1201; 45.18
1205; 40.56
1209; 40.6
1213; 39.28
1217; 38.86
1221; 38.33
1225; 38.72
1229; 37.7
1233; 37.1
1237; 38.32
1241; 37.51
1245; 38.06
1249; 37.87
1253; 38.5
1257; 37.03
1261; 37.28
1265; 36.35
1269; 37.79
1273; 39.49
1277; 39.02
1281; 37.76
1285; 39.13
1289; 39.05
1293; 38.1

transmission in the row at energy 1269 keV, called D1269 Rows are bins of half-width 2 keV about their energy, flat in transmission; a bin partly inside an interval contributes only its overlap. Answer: 37.79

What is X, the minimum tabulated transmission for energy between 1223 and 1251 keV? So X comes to 37.1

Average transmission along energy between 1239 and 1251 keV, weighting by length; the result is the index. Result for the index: 37.8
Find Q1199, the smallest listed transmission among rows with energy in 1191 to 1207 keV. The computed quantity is 38.83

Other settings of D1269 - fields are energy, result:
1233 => 37.1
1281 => 37.76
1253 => 38.5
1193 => 38.83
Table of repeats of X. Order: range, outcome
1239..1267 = 36.35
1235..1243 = 37.51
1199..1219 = 38.86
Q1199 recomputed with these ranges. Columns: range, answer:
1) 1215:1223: 38.33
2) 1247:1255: 37.87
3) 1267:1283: 37.76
